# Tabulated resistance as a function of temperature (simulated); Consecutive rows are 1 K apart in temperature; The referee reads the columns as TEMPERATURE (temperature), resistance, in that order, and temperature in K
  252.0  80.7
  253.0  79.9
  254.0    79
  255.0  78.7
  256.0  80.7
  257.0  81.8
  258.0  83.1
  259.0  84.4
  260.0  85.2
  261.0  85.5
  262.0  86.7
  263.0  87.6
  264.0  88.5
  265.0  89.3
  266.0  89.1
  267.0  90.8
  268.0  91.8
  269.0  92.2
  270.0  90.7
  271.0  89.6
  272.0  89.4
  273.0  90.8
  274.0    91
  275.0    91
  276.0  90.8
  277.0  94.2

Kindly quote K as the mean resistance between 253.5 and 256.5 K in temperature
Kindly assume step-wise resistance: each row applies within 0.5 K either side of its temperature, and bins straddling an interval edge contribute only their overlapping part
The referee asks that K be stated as 79.5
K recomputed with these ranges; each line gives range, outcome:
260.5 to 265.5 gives 87.5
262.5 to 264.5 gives 88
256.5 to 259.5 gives 83.1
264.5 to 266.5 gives 89.2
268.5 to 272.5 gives 90.5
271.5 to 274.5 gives 90.4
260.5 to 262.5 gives 86.1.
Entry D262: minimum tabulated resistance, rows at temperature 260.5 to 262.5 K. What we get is 85.5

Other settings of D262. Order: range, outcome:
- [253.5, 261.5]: 78.7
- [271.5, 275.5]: 89.4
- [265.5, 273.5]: 89.1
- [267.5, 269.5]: 91.8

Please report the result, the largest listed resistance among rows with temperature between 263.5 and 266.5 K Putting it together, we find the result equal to 89.3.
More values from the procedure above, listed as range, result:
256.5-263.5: 87.6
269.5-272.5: 90.7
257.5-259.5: 84.4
